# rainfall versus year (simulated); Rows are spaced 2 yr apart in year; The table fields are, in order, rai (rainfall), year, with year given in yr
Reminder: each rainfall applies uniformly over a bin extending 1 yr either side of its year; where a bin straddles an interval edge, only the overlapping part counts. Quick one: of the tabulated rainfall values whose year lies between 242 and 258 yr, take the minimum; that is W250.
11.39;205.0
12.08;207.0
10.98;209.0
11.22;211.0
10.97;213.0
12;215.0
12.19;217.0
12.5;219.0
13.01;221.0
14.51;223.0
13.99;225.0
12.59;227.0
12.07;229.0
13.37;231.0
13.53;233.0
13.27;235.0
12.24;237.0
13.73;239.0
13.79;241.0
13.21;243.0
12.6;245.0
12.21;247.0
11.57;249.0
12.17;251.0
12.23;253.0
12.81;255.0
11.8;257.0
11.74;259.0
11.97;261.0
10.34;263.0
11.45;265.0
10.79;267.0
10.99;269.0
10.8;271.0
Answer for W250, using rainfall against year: 11.57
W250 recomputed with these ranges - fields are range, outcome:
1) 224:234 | 12.07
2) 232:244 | 12.24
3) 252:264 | 10.34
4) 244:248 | 12.21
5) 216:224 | 12.19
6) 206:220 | 10.97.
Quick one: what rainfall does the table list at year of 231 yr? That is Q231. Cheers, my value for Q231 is 13.37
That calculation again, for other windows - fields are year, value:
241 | 13.79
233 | 13.53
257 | 11.8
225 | 13.99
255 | 12.81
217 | 12.19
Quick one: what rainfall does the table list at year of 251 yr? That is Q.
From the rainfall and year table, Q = 12.17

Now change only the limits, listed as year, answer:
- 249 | 11.57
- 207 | 12.08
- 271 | 10.8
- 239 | 13.73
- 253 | 12.23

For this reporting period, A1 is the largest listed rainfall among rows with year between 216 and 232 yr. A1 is 14.51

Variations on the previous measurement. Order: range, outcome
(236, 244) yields 13.79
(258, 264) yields 11.97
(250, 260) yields 12.81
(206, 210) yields 12.08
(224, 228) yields 13.99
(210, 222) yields 13.01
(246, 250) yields 12.21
